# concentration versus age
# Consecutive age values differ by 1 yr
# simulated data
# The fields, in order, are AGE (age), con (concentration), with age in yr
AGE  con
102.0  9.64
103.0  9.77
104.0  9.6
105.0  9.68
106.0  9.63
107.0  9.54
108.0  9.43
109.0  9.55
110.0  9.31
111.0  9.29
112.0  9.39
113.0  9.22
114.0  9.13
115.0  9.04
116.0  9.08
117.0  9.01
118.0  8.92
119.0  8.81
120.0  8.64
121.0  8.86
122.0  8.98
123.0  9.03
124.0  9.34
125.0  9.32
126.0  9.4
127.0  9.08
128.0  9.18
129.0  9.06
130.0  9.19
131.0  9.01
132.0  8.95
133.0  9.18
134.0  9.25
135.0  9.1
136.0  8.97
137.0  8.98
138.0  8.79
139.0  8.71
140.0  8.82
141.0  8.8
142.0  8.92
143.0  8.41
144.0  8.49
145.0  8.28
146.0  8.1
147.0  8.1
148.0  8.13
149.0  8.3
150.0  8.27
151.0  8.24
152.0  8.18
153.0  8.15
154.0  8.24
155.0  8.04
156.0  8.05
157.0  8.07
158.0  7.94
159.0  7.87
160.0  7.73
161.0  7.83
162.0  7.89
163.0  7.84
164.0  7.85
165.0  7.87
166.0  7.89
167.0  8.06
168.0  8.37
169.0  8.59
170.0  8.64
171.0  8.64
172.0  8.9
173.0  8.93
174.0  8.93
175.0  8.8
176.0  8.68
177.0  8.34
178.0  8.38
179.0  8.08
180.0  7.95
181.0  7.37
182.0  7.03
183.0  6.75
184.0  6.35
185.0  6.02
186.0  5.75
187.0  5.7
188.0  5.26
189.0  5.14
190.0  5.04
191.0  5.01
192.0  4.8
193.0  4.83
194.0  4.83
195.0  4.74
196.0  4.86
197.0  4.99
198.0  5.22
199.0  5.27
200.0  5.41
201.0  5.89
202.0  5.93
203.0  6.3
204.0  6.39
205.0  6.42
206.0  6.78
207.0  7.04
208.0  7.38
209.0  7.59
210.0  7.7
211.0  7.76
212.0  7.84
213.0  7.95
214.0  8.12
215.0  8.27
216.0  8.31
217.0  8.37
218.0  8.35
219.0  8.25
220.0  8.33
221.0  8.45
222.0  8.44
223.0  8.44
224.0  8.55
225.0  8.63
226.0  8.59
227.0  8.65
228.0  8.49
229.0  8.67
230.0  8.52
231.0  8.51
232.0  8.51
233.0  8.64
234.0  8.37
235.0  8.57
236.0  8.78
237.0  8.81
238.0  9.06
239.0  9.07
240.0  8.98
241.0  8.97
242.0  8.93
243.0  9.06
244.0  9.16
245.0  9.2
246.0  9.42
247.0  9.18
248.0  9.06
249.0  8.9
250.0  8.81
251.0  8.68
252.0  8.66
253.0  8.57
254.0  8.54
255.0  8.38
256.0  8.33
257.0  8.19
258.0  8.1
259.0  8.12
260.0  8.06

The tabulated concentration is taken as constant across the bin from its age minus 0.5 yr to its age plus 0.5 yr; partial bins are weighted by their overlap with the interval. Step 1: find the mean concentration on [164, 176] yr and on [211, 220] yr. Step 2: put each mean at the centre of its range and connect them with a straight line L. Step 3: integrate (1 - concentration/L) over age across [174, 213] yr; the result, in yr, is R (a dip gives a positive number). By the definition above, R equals 8.7 yr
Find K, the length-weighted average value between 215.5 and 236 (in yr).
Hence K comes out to 8.49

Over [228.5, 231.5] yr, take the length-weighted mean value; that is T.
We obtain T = 8.57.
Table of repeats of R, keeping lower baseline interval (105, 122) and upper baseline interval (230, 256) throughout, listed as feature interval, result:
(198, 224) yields 4.5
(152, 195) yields 7.9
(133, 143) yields 0.2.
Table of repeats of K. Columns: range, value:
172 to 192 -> 7.02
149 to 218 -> 7.22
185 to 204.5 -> 5.35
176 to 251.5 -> 7.53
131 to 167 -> 8.35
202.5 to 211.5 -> 7.04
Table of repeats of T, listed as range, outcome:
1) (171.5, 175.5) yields 8.89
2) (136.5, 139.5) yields 8.83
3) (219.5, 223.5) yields 8.41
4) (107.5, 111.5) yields 9.39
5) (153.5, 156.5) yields 8.11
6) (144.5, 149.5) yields 8.18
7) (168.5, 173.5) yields 8.74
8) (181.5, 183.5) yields 6.89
